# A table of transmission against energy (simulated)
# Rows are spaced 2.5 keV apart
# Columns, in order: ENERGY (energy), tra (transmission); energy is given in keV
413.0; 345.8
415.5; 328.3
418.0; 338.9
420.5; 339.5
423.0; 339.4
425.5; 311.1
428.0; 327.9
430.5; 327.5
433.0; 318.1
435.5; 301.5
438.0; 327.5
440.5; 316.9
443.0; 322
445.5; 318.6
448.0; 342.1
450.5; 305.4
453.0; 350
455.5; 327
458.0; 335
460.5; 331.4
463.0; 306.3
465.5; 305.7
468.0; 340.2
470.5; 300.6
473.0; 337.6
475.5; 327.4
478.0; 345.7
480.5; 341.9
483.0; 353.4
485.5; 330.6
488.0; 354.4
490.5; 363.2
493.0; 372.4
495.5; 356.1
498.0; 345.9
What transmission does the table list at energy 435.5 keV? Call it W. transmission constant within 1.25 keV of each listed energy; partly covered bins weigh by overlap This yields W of 301.5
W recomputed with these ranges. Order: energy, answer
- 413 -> 345.8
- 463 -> 306.3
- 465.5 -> 305.7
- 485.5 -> 330.6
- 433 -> 318.1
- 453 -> 350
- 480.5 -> 341.9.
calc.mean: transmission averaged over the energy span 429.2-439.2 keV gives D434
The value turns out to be 319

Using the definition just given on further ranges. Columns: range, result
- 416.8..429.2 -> 331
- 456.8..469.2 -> 324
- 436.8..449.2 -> 325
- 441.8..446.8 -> 321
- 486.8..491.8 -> 359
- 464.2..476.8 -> 322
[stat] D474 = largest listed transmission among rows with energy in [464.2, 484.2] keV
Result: 353.4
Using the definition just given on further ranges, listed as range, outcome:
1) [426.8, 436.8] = 327.9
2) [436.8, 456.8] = 350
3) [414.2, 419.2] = 338.9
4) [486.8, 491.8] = 363.2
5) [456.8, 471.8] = 340.2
